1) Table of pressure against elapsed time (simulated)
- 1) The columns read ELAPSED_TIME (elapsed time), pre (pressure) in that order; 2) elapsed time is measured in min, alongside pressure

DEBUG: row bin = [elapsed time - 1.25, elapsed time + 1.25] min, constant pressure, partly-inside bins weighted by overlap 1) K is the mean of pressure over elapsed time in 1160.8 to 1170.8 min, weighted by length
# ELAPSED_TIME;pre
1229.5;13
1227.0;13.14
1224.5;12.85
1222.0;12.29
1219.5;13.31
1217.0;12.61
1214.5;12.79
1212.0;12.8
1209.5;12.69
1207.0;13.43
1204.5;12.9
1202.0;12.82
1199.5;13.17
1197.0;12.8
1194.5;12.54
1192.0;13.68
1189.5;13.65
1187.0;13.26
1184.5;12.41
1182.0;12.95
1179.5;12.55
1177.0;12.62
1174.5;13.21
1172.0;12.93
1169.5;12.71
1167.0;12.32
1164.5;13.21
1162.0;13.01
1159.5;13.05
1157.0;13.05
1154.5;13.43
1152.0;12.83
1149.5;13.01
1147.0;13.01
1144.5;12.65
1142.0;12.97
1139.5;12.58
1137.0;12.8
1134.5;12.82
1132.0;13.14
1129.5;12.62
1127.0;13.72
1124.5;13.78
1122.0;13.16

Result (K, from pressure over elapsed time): 12.8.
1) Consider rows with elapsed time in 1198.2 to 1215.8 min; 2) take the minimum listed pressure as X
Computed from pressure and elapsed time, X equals 12.69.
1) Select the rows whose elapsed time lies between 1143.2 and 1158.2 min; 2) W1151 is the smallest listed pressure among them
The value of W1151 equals 12.65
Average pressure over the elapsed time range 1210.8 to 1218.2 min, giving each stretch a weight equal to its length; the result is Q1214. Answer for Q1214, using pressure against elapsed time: 12.7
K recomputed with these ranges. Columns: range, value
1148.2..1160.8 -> 13.1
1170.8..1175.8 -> 13.1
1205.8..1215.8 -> 12.9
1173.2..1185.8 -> 12.8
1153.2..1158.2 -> 13.2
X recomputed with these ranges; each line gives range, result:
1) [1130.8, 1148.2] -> 12.58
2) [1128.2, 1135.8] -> 12.62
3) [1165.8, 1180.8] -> 12.32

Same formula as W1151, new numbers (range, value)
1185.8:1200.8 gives 12.54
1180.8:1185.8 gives 12.41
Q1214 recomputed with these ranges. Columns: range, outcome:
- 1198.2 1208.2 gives 13.1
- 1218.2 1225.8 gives 12.8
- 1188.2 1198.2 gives 13.2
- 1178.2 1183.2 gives 12.7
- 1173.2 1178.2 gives 12.9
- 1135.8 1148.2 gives 12.8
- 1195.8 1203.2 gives 12.9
